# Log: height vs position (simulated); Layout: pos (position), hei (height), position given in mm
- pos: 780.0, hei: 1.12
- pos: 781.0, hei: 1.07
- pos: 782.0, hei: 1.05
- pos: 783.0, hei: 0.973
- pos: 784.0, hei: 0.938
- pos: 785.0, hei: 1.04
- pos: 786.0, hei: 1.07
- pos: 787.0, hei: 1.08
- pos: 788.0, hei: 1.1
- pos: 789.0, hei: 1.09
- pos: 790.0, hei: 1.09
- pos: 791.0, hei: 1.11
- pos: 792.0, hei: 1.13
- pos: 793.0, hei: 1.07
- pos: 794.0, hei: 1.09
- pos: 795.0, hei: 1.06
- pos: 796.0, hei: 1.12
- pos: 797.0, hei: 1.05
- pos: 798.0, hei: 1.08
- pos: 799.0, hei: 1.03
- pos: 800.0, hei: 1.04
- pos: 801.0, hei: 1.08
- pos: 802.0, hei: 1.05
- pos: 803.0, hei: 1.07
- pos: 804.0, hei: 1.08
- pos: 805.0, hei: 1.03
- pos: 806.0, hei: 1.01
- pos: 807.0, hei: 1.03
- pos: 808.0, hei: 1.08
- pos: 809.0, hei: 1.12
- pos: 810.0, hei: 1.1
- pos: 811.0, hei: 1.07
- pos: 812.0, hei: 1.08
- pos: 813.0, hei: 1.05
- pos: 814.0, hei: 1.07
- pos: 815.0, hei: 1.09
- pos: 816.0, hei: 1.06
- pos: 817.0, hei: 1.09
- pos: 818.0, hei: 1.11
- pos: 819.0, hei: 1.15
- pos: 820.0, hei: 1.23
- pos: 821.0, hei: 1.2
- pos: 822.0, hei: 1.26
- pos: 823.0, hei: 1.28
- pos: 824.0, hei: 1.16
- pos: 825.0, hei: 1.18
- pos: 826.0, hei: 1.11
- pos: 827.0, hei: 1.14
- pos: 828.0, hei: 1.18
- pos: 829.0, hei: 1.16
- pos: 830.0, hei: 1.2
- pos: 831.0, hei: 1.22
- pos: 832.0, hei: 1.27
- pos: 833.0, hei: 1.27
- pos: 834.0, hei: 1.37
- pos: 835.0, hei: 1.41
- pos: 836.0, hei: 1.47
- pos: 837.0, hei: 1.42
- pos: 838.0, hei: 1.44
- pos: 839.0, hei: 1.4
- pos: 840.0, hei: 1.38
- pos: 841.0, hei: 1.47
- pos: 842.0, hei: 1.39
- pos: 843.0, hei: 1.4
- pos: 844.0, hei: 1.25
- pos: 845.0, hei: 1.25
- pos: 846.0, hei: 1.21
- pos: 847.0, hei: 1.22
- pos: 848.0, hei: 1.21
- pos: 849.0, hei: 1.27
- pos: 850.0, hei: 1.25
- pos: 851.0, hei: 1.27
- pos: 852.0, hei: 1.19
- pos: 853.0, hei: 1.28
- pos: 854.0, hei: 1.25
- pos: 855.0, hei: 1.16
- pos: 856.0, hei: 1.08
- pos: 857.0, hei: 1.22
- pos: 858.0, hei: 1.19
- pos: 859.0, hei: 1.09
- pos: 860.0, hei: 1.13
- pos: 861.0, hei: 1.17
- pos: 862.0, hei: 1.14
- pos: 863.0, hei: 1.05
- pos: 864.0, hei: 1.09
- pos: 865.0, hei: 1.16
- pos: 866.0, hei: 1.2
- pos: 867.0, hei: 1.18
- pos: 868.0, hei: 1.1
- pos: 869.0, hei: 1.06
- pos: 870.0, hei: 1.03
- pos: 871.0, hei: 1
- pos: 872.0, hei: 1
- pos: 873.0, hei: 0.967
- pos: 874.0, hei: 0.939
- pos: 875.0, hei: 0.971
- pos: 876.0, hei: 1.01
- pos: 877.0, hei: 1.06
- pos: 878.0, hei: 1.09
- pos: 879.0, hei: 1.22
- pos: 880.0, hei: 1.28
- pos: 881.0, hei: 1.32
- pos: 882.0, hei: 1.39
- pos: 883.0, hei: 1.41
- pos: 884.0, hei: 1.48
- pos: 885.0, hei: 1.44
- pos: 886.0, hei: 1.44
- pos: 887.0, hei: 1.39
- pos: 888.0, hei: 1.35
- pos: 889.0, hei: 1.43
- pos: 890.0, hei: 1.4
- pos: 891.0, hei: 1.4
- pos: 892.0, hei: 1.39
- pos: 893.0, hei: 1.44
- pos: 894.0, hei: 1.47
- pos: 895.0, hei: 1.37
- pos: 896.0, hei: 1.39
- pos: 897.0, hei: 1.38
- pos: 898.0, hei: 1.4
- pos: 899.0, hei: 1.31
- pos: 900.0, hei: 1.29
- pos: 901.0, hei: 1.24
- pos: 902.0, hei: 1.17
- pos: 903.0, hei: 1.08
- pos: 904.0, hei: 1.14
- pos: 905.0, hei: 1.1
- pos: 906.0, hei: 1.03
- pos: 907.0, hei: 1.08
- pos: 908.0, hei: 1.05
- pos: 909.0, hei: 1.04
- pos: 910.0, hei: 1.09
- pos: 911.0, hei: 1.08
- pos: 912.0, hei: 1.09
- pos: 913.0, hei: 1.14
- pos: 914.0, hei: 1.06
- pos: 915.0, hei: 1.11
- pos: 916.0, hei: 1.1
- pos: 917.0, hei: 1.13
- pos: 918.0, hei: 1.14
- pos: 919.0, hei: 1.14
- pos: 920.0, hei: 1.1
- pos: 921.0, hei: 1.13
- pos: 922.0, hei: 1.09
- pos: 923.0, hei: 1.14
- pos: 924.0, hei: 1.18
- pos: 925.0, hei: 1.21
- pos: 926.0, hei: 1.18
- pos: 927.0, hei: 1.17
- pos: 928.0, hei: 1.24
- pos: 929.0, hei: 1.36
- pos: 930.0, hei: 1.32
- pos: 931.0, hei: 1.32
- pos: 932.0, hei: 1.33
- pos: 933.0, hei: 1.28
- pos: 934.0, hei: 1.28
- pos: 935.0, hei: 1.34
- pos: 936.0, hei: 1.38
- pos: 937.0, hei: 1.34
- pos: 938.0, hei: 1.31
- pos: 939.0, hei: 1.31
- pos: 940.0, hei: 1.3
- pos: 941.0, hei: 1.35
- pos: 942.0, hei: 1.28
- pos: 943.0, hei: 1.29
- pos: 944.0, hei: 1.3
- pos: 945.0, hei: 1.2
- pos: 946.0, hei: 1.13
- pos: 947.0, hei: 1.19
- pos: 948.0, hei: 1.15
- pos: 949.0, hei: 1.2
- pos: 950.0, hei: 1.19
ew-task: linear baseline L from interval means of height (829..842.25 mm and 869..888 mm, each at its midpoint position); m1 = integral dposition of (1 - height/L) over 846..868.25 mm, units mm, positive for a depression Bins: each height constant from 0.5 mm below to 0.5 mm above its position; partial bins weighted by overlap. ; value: 1.6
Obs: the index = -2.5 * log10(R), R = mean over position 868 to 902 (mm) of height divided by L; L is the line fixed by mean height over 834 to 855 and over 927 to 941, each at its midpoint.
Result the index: 0.05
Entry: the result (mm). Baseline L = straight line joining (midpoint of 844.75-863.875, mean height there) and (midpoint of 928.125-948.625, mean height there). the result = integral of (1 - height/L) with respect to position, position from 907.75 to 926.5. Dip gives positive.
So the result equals 2.16 mm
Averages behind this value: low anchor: 1.19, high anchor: 1.29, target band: 1.12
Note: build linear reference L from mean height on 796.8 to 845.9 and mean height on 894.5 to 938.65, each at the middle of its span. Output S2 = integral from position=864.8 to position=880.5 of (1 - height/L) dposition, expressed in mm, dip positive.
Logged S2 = 1.5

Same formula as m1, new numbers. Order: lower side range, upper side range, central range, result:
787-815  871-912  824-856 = -3.7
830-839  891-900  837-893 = 5.7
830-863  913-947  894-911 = 0.5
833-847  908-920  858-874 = 2.3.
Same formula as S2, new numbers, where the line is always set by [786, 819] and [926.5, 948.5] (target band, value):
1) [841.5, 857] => -1.3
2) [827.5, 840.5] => -2.3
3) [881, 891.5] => -1.8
